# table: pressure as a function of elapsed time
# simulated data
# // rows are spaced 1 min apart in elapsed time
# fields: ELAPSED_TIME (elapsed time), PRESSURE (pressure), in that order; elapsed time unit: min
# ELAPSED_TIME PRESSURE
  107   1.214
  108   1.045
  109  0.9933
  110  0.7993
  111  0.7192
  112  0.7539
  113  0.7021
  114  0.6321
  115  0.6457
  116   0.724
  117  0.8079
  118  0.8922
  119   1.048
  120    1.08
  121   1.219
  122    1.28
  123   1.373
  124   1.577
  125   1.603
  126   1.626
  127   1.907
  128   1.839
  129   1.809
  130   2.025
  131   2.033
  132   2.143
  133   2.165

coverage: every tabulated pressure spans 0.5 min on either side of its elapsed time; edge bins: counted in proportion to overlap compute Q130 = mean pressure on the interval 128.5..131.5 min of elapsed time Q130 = 1.96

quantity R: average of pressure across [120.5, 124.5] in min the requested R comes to 1.36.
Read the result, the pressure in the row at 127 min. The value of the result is 1.907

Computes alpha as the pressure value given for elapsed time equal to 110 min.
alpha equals 0.7993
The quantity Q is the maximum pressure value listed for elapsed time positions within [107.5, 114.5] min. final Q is 1.045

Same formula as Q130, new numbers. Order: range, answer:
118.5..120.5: 1.06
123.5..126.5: 1.6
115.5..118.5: 0.808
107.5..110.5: 0.946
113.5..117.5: 0.702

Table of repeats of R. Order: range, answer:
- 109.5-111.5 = 0.759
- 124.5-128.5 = 1.74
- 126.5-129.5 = 1.85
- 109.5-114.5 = 0.721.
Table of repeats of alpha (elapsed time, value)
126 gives 1.626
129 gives 1.809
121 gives 1.219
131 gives 2.033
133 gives 2.165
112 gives 0.7539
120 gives 1.08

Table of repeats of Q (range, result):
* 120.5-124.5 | 1.577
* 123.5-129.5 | 1.907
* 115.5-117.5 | 0.8079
